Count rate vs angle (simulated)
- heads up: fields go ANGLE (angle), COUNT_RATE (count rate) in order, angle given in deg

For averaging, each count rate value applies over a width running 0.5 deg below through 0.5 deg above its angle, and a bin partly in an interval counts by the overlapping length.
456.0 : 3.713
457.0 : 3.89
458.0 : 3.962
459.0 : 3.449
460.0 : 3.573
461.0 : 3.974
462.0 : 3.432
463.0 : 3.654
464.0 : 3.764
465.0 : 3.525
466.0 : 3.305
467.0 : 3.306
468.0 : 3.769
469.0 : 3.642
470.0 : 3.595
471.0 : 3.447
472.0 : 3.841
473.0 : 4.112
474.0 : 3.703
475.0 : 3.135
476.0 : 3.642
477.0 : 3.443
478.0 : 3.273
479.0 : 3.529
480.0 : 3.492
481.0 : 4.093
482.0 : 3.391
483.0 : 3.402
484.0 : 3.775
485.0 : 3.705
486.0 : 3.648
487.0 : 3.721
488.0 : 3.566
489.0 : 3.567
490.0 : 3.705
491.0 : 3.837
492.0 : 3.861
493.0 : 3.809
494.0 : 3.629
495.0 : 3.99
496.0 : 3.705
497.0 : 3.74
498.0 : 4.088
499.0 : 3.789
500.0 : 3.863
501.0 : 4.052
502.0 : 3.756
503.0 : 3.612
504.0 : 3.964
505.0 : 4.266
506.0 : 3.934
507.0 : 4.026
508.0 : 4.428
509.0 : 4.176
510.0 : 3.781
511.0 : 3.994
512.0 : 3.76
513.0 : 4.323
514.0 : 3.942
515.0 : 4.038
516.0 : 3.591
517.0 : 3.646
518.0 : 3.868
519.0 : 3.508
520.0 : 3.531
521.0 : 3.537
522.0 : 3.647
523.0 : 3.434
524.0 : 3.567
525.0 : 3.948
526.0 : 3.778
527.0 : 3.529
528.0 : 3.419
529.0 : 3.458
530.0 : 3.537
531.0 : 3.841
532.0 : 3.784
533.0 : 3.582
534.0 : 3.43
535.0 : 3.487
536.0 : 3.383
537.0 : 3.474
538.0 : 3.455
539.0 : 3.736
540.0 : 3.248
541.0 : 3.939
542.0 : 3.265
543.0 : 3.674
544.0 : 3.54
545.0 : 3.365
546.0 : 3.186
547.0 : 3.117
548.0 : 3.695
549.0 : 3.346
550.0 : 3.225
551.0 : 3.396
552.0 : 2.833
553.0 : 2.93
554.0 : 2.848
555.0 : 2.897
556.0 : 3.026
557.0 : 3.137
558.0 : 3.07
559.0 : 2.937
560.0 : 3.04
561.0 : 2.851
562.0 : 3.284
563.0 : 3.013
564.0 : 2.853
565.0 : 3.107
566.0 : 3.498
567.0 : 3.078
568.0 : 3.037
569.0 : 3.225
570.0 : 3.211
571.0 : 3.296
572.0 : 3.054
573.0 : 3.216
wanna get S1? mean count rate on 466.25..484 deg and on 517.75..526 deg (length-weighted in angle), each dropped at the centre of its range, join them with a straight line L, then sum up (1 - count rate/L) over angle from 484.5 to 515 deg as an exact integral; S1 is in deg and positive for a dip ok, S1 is -2.3 deg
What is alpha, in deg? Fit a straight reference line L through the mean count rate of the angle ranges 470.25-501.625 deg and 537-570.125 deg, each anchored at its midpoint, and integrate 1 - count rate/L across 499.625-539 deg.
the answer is -3.31 deg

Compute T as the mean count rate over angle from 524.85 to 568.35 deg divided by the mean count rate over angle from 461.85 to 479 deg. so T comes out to 0.93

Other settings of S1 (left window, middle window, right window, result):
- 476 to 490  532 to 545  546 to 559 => -1.2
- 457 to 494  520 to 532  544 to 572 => -1.0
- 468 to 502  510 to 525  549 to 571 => -1.4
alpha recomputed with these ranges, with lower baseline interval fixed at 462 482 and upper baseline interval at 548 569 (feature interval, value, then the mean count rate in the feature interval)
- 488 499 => -1.0 deg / 3.78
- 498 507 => -1.4 deg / 3.92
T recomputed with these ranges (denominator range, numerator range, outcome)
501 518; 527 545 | 0.90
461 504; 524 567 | 0.91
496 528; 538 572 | 0.84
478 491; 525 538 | 0.98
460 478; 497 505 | 1.08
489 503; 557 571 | 0.81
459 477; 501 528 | 1.06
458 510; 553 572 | 0.83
